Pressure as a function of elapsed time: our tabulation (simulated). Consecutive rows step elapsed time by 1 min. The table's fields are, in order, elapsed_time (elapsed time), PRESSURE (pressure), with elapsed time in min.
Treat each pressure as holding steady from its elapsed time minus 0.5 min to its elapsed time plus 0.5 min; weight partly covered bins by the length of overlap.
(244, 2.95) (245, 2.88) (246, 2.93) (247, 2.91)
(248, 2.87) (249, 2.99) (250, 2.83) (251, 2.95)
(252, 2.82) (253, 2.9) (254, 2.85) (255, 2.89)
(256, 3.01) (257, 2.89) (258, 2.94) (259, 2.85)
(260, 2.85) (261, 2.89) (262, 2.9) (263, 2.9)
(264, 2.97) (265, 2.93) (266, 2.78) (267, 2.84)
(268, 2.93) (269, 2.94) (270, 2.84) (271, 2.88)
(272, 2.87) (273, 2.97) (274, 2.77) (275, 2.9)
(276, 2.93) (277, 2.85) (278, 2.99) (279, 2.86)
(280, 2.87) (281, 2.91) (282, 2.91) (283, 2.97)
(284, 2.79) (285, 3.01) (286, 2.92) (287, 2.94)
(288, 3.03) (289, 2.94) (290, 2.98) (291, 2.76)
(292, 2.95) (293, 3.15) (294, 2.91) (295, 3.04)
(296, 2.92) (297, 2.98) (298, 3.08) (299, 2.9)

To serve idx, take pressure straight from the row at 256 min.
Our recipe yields 3.01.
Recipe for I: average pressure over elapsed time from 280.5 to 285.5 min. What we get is 2.92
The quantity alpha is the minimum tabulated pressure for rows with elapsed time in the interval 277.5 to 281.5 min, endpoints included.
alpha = 2.86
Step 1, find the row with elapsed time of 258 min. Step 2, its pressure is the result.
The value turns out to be 2.94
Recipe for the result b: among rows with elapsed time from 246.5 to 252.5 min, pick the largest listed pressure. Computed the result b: 2.99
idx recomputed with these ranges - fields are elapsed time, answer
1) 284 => 2.79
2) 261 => 2.89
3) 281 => 2.91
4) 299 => 2.9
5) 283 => 2.97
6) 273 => 2.97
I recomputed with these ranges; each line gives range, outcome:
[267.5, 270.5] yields 2.9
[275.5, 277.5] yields 2.89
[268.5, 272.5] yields 2.88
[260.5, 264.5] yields 2.92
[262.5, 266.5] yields 2.9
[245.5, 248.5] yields 2.9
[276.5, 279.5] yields 2.9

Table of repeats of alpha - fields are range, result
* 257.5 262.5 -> 2.85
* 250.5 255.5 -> 2.82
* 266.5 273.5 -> 2.84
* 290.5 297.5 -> 2.76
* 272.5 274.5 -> 2.77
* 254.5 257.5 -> 2.89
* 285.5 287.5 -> 2.92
